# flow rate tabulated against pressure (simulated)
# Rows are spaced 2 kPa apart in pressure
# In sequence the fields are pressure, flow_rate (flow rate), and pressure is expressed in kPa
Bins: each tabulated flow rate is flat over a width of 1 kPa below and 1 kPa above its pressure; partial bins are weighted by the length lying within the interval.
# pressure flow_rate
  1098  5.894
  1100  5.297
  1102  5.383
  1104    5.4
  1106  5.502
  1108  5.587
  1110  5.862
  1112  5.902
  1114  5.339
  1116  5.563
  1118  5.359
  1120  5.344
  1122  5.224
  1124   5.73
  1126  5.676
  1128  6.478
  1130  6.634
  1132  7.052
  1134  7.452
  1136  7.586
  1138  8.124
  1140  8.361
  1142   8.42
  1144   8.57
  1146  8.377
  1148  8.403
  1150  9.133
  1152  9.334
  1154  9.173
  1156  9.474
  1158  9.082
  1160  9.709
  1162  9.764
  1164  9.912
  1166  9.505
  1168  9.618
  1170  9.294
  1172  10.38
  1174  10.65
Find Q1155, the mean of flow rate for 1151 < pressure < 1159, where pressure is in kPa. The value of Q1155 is 9.27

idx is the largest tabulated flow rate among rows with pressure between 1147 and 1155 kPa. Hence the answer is 9.334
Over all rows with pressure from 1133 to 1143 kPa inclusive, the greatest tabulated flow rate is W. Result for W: 8.42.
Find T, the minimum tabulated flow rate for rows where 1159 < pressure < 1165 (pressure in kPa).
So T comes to 9.709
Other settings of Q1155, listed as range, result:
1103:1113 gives 5.65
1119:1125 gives 5.43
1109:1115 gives 5.7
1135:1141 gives 8.02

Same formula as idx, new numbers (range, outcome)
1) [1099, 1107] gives 5.502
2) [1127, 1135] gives 7.452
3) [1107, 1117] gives 5.902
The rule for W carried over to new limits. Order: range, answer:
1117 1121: 5.359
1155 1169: 9.912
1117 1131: 6.634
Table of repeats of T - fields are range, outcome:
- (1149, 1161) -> 9.082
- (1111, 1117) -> 5.339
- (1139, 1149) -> 8.361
